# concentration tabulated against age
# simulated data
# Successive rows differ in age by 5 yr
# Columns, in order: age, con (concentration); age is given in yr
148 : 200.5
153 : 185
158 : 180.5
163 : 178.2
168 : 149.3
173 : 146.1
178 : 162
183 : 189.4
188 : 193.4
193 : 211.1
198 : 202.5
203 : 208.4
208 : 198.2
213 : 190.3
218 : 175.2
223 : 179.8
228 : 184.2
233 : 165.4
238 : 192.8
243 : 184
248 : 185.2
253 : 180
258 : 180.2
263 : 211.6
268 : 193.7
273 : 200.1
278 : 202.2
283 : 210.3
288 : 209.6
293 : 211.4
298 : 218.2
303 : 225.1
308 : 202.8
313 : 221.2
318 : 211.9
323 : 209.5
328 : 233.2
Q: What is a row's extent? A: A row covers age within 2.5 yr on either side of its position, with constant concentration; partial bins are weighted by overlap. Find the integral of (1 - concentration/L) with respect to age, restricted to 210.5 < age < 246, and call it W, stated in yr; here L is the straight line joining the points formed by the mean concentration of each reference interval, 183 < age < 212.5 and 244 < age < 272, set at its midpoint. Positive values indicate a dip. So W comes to 2.5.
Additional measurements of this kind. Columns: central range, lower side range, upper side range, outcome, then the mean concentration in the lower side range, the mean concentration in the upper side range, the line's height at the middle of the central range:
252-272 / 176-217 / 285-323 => 1.29 yr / 194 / 214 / 206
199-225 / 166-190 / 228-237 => -2.85 yr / 168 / 175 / 172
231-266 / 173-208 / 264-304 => 2.76 yr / 191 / 208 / 202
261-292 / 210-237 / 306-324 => -0.99 yr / 180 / 212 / 198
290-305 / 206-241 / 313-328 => -0.67 yr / 183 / 216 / 208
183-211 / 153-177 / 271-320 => -3.87 yr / 166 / 211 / 177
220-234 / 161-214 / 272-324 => 1.19 yr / 184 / 211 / 194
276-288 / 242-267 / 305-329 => -0.41 yr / 189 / 215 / 200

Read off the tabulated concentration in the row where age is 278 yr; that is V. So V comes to 202.2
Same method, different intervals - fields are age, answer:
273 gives 200.1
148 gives 200.5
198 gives 202.5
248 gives 185.2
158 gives 180.5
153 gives 185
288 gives 209.6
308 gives 202.8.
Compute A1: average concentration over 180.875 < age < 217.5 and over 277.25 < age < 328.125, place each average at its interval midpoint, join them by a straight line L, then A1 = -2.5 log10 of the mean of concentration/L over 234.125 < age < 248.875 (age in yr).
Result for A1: 0.10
